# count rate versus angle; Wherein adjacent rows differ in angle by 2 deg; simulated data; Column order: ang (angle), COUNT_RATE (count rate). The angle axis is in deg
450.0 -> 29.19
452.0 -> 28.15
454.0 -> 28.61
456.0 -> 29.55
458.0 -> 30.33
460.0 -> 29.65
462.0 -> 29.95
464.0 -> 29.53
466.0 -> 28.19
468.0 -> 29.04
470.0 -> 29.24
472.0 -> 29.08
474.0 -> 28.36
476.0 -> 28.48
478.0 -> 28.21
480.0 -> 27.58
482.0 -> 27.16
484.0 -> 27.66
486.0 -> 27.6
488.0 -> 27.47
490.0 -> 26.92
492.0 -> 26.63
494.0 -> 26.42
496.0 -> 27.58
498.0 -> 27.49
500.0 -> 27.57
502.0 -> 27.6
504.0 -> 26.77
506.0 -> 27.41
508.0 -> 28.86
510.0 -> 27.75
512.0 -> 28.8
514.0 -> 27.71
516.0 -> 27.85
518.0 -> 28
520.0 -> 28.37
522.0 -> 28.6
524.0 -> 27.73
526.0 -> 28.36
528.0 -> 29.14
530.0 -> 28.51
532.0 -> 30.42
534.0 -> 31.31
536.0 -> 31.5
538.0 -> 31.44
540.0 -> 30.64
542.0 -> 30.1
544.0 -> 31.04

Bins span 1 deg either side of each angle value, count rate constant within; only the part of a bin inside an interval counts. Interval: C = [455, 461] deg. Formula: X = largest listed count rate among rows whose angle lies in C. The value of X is 30.33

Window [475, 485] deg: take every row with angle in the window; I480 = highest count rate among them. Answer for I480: 28.48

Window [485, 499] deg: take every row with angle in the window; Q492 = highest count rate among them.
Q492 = 27.6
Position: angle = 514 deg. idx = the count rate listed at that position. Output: 27.71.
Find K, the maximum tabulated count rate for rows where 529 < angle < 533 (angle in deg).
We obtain 30.42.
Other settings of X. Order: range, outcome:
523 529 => 29.14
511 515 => 28.8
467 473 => 29.24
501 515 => 28.86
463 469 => 29.53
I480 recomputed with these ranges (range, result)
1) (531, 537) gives 31.5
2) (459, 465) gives 29.95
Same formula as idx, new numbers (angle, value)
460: 29.65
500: 27.57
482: 27.16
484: 27.66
